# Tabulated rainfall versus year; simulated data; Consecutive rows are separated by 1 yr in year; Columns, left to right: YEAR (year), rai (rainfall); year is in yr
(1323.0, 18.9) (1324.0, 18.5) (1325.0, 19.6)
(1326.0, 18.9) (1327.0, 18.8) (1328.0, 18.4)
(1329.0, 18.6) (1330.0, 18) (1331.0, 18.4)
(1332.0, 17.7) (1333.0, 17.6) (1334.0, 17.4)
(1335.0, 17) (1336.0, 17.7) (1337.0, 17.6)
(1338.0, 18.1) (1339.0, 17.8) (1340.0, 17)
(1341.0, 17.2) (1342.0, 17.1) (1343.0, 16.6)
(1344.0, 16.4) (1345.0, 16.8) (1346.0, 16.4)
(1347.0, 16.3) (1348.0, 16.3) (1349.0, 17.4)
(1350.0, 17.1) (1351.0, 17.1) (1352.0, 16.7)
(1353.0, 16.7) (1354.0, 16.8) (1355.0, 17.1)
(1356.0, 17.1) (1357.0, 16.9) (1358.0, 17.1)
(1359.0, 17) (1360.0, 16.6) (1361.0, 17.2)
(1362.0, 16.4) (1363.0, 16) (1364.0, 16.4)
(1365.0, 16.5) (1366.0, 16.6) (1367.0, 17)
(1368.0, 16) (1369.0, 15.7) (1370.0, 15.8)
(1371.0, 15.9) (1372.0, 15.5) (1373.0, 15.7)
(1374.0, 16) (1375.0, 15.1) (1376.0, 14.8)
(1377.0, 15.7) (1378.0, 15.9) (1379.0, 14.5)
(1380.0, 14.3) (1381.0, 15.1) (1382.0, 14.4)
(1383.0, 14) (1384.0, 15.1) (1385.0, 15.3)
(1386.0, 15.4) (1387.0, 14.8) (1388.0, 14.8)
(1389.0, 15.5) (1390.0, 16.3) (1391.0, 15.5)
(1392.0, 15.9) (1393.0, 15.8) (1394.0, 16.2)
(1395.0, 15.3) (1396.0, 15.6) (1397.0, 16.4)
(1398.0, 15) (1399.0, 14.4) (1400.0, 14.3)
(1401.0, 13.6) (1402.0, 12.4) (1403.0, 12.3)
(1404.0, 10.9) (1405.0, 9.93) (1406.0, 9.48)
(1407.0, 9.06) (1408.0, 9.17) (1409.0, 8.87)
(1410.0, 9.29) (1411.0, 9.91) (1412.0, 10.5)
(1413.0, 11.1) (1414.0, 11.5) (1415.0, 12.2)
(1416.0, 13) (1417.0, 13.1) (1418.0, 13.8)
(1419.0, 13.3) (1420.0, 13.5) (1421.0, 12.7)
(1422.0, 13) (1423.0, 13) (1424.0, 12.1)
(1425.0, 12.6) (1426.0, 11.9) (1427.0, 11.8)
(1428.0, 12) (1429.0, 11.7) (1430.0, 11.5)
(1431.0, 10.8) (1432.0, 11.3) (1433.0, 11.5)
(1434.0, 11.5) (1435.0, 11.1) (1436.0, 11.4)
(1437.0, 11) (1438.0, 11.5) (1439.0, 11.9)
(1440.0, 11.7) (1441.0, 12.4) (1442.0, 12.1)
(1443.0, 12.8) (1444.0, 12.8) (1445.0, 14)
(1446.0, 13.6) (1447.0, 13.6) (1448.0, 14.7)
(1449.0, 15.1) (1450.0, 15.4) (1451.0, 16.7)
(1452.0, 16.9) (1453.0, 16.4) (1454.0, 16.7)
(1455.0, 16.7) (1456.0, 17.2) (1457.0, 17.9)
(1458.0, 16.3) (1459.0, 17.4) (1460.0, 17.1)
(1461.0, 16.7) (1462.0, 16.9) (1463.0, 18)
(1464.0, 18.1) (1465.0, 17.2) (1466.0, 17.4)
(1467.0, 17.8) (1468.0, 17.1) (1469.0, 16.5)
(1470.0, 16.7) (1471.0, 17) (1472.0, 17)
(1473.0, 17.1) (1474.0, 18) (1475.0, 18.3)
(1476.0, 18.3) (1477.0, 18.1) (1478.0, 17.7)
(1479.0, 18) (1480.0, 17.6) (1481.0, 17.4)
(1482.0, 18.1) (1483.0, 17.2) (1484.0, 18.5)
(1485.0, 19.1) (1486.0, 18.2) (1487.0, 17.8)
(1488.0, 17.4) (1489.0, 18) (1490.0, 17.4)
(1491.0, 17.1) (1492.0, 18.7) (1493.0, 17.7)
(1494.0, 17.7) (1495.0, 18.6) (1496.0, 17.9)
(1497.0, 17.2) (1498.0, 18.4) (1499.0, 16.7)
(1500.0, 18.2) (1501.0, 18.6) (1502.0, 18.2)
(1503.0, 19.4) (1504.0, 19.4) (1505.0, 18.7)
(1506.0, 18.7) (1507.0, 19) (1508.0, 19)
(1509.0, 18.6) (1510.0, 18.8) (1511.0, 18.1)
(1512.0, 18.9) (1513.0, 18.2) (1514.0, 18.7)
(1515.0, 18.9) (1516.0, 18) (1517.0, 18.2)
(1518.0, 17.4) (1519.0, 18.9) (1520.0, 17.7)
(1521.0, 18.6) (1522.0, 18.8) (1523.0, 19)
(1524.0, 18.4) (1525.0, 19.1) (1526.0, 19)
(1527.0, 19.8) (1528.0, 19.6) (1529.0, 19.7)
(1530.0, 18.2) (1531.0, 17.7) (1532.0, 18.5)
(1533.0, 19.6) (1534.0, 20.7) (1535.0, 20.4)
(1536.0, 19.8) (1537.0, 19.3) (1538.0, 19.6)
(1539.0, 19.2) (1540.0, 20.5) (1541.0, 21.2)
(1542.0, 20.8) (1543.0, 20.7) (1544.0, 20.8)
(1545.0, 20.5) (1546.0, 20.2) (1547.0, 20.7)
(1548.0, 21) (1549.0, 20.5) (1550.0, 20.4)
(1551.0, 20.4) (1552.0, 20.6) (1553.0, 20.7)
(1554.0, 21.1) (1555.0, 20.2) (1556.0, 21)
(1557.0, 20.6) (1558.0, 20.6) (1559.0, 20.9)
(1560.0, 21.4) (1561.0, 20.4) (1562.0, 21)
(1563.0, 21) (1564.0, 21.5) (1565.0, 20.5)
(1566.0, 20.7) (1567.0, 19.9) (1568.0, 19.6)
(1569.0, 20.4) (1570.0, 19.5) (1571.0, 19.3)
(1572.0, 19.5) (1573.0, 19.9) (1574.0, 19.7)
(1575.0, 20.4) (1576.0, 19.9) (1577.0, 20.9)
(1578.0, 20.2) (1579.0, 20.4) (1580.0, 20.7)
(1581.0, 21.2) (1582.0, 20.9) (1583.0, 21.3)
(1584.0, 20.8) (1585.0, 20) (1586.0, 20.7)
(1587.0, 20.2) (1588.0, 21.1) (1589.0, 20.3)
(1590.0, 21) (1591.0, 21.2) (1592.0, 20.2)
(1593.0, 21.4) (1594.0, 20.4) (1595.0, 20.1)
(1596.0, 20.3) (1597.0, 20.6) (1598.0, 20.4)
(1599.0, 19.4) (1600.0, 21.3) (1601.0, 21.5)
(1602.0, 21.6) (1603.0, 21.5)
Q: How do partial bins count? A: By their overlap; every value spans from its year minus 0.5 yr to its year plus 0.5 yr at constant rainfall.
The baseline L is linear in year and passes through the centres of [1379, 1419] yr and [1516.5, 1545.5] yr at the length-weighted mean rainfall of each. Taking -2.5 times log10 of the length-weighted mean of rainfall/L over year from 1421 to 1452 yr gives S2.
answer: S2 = 0.192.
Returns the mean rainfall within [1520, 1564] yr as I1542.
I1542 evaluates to 20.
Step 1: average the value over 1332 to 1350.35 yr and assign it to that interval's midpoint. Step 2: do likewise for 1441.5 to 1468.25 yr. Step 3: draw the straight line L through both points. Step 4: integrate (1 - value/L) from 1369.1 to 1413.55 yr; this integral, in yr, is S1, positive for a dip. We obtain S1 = 7.3 yr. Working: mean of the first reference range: 17.1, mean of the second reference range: 16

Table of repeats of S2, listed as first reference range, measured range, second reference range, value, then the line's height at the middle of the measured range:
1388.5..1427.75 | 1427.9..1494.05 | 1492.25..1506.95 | 0.02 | 16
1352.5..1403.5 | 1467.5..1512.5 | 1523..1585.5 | 0.03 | 18.5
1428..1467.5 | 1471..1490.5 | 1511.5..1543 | -0.09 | 16.4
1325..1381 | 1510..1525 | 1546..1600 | 0.06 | 19.6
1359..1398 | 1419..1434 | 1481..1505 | 0.35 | 16.7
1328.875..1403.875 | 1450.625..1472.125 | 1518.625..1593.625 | 0.06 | 18.1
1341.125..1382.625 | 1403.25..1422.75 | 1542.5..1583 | 0.46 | 17.3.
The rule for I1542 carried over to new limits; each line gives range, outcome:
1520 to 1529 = 19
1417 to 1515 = 16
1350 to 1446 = 13.9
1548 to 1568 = 20.7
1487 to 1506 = 18.1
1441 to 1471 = 16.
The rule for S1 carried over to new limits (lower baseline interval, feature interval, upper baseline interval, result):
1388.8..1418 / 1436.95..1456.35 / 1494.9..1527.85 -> 1.20 yr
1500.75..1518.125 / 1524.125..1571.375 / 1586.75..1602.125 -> -1.51 yr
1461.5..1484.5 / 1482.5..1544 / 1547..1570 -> 0.91 yr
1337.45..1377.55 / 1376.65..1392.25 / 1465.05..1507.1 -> 1.57 yr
